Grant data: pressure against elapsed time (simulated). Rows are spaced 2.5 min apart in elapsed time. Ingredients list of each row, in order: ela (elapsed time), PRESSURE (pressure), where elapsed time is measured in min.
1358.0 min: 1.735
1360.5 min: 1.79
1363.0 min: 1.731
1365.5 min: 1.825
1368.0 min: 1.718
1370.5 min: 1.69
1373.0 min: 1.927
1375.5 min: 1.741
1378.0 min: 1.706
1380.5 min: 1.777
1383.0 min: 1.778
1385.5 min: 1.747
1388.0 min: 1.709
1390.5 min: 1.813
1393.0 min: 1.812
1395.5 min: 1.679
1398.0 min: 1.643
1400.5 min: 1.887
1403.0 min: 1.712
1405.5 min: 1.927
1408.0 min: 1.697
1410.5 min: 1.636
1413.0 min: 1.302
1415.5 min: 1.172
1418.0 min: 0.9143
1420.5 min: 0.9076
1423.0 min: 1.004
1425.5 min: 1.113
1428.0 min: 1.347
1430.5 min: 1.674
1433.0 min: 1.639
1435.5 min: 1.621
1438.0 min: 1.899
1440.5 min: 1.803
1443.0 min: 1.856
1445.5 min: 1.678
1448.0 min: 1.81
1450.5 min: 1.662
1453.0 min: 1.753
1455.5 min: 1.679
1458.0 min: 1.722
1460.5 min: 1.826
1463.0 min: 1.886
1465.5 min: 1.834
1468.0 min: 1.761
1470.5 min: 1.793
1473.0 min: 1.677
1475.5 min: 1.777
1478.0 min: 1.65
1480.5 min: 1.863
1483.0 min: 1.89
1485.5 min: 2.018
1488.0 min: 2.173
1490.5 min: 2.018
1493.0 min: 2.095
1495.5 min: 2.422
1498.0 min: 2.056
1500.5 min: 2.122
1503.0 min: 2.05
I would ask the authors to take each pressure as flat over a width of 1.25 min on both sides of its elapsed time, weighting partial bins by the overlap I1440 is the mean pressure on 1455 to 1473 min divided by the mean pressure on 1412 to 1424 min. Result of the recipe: 1.69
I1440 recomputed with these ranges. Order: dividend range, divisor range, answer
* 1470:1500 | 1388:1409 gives 1.11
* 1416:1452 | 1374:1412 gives 0.85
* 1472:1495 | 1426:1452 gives 1.14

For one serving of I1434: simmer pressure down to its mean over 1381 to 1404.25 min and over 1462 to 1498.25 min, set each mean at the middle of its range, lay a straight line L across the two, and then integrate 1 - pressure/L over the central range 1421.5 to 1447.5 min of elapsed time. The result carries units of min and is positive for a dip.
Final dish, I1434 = 3.9 min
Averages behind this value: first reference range 1.75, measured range 1.56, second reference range 1.92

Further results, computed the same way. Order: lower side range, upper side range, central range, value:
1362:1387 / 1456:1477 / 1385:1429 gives 6.74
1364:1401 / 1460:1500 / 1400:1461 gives 9.30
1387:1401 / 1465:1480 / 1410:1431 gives 6.61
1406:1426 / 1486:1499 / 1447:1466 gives -0.50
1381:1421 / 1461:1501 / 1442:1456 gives 0.46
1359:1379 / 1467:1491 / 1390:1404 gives 0.27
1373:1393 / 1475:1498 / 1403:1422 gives 4.64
